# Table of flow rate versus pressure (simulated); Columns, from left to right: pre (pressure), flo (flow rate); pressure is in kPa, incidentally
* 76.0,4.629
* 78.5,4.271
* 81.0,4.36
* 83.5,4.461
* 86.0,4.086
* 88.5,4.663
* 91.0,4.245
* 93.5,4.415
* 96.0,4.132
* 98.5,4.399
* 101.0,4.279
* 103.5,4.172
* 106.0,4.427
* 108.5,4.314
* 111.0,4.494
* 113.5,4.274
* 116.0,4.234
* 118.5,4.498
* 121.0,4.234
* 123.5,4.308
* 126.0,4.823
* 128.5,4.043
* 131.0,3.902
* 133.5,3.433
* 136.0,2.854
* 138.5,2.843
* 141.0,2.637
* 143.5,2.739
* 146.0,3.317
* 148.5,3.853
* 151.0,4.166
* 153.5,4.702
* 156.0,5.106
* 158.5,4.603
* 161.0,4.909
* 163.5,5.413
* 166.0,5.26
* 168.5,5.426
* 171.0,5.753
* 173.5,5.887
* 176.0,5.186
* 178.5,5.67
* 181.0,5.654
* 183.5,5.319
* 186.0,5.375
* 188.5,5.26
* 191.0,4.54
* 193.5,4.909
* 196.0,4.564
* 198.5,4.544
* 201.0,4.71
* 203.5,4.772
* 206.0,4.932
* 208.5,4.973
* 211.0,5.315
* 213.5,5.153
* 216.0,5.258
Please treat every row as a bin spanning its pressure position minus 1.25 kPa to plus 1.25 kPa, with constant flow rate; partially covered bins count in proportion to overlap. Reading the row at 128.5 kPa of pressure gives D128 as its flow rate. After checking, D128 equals 4.043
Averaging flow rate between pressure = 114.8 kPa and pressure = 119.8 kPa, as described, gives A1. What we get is 4.37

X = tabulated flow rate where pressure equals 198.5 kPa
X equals 4.544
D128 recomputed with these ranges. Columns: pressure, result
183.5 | 5.319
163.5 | 5.413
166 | 5.26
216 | 5.258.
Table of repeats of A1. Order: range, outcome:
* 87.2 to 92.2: 4.45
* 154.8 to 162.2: 4.87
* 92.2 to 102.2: 4.31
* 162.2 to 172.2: 5.46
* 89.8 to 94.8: 4.33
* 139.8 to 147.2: 2.9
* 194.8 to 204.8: 4.65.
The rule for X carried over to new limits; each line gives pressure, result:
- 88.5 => 4.663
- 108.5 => 4.314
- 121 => 4.234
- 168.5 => 5.426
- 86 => 4.086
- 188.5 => 5.26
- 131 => 3.902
